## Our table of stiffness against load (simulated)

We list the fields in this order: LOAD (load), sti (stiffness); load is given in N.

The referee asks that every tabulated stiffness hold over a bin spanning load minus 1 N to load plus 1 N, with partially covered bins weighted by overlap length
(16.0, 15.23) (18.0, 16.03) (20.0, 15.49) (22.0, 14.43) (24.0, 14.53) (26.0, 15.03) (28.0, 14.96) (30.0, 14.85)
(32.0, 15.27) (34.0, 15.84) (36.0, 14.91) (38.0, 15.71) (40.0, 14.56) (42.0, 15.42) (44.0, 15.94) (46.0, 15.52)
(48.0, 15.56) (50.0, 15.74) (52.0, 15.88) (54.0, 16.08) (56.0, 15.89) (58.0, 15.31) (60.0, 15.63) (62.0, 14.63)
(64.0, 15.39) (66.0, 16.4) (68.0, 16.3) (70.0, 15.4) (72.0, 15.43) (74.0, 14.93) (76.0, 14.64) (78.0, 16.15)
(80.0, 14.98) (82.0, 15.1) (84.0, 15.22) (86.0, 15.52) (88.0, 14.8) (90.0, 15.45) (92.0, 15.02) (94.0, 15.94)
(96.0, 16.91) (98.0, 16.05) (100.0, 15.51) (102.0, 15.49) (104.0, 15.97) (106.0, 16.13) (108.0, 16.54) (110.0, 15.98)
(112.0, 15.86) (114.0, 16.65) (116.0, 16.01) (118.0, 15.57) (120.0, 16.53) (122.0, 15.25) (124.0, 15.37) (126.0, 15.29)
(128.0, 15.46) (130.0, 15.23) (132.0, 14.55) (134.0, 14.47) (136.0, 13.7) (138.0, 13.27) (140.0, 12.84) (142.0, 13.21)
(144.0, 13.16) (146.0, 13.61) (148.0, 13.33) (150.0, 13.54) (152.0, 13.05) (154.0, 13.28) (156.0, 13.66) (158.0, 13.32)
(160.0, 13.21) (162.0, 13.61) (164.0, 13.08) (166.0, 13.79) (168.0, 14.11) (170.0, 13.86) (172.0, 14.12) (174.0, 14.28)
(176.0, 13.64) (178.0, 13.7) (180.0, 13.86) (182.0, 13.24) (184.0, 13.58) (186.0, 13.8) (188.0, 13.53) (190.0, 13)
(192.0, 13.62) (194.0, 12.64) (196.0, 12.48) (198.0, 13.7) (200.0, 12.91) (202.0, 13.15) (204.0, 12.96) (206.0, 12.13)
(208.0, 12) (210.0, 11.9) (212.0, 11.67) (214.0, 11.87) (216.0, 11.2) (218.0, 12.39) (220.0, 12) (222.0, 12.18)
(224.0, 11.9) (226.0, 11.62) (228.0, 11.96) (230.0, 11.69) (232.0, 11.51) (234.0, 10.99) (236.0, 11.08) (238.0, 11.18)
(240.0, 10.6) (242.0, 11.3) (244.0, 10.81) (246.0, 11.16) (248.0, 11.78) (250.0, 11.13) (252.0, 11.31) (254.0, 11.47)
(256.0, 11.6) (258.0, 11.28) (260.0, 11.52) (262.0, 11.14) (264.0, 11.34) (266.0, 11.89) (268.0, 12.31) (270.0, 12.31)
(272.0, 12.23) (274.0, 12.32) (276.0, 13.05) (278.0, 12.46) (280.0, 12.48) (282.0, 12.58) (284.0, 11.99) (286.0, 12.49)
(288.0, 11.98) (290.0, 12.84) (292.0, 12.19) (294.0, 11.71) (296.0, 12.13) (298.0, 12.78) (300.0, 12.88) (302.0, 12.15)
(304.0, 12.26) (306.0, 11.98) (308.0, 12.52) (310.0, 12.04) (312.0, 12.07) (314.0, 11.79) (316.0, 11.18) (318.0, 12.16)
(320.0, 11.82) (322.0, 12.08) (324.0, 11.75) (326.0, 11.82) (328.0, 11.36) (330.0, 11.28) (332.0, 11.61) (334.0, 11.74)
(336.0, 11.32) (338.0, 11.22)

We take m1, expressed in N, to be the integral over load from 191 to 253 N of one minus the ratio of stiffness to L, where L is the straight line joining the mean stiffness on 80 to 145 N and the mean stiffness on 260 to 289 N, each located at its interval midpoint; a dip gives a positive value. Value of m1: 6.0 N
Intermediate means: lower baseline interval 15.2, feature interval 11.9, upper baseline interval 12.2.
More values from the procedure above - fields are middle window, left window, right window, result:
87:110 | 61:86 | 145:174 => -1.5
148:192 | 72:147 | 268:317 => 2.0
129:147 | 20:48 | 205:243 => -0.7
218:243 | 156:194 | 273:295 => 2.8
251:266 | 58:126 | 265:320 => 1.6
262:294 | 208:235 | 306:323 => -1.0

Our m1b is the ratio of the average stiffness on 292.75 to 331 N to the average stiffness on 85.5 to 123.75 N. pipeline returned 0.8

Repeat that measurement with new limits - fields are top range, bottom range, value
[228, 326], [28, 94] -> 0.77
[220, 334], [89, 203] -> 0.82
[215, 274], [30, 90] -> 0.75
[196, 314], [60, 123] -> 0.76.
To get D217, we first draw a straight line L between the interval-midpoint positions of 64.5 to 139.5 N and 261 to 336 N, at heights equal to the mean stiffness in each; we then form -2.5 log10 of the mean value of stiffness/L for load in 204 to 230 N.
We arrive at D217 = 0.13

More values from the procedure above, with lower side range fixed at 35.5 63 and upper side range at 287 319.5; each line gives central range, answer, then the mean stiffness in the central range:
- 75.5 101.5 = -0.04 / 15.5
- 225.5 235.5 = 0.14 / 11.5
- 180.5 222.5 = 0.07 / 12.7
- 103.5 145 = -0.04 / 15.1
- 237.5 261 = 0.14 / 11.3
